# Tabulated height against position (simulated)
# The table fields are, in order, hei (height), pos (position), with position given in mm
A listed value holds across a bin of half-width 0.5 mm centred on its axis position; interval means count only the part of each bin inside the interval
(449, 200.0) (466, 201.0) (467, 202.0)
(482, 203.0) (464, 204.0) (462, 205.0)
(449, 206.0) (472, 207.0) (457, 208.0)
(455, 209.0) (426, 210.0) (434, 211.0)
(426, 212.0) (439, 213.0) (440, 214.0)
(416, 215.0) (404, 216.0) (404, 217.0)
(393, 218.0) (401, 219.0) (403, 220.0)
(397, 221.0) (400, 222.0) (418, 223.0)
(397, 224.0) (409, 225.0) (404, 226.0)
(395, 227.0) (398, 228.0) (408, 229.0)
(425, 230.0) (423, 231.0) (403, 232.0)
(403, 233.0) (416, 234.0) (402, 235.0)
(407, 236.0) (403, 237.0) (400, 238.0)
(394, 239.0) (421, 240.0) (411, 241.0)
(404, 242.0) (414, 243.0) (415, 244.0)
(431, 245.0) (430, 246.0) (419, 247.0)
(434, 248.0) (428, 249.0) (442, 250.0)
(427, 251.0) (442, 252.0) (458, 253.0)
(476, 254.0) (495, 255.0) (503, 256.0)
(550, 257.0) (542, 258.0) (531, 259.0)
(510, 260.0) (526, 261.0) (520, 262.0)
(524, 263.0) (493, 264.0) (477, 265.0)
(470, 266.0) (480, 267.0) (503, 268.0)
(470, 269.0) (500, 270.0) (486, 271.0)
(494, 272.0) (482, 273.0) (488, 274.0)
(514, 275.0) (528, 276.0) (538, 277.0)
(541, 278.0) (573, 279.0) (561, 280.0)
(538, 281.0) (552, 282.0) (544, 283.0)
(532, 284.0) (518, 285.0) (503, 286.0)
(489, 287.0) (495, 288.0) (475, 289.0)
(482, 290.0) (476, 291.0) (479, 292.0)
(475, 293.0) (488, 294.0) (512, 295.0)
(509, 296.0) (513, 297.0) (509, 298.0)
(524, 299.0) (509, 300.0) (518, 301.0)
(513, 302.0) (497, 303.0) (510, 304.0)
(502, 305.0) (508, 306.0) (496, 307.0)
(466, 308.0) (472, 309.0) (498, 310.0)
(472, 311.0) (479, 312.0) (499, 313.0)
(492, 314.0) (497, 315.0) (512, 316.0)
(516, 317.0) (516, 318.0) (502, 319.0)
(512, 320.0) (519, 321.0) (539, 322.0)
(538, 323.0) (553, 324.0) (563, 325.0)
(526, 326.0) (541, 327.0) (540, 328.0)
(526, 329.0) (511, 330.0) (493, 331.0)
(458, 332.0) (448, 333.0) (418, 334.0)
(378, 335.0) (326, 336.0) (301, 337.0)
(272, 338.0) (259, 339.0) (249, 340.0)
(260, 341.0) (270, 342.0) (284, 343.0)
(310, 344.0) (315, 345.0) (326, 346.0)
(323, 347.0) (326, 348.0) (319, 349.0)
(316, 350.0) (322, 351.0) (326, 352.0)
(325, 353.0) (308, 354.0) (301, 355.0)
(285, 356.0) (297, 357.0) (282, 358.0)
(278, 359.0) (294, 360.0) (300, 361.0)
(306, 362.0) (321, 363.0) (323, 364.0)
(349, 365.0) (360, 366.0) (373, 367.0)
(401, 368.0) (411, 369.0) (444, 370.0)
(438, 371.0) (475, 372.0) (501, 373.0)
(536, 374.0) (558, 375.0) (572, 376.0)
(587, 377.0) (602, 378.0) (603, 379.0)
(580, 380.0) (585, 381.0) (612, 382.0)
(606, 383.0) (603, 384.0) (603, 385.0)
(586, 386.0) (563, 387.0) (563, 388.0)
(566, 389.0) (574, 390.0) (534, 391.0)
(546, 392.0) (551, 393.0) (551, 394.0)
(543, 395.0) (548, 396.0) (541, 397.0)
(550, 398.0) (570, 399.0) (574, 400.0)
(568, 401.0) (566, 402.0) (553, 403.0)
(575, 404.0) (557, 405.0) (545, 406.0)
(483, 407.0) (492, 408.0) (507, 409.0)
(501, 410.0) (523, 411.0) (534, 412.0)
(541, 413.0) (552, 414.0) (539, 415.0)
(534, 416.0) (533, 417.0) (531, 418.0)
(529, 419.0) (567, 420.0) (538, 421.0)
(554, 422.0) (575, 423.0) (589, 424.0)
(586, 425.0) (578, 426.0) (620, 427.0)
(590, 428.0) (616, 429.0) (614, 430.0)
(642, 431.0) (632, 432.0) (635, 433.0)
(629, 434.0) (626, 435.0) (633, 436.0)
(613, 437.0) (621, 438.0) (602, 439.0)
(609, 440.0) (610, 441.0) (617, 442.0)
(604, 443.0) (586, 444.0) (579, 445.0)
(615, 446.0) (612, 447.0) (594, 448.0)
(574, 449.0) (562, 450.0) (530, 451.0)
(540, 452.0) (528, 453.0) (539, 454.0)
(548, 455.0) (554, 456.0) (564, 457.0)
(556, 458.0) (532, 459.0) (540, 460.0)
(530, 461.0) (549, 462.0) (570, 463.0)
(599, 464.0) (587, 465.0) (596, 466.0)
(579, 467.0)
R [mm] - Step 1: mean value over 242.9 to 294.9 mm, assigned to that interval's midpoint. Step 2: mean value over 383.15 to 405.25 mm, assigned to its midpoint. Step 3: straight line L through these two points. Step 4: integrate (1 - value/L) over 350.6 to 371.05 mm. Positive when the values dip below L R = 7.9 mm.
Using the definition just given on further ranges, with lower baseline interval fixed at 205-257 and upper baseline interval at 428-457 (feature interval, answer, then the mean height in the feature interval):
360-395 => 2.8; 500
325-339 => 1.8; 439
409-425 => 0.9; 543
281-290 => -0.9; 513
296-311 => -0.6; 502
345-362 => 7.0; 308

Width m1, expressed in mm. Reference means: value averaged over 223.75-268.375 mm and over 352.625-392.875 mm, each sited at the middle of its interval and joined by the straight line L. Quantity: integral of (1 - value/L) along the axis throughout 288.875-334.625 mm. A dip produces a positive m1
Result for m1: -4.9 mm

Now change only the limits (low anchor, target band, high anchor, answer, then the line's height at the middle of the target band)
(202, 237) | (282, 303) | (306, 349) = -3.6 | 431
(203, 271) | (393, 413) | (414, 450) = 1.0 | 569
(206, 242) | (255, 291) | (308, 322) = -4.0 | 460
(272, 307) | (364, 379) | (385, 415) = 1.9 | 538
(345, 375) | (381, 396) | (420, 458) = -4.6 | 439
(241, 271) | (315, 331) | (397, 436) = -0.5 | 511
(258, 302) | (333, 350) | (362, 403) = 6.7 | 516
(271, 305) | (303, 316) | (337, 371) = -1.3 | 448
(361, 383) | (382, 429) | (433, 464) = -3.4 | 519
